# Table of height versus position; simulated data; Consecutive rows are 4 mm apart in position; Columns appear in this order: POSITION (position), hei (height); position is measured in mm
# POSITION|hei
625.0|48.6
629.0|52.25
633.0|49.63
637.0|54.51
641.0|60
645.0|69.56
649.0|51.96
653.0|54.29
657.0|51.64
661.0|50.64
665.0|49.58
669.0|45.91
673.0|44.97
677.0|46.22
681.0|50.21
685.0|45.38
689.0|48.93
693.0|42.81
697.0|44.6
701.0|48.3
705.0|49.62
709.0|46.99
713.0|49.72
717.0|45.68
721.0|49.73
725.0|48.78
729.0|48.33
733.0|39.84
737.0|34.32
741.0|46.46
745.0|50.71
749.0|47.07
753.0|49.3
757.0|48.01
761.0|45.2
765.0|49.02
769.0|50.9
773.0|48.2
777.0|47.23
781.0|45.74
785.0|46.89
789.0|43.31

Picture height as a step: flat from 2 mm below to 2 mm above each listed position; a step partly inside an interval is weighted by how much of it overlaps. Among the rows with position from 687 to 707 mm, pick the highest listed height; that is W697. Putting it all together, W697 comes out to 49.62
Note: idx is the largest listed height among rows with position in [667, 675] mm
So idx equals 45.91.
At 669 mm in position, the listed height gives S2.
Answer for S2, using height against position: 45.91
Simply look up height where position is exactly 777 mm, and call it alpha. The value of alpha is 47.23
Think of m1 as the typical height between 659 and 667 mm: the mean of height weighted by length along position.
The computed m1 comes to 50.1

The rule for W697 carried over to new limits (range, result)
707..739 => 49.73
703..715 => 49.72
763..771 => 50.9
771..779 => 48.2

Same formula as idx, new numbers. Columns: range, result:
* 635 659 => 69.56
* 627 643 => 60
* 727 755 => 50.71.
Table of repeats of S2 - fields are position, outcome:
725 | 48.78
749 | 47.07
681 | 50.21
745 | 50.71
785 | 46.89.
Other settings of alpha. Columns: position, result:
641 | 60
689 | 48.93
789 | 43.31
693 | 42.81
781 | 45.74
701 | 48.3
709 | 46.99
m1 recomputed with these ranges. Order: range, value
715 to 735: 46.5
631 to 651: 57.1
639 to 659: 57.5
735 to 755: 45.6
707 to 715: 48.4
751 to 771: 48.5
